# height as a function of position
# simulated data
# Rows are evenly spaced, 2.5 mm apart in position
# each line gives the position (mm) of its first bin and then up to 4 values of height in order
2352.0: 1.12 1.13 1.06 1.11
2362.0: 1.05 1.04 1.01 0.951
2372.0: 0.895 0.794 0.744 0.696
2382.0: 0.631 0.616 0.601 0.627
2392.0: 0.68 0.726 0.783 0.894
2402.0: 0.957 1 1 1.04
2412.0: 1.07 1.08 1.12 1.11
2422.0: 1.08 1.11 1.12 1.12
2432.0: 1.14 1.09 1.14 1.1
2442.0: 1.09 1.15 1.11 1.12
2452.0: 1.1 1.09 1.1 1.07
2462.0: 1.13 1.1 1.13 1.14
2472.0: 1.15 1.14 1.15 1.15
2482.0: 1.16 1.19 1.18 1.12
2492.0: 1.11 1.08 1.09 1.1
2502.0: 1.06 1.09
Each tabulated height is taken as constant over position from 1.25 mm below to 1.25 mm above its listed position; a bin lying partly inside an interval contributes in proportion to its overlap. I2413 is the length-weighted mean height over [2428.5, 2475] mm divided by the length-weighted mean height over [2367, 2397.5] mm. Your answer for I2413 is 1.5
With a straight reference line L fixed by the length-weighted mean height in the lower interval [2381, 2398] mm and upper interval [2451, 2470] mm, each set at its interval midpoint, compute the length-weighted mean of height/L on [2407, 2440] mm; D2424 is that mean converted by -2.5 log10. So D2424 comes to -0.25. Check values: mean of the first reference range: 0.665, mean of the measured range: 1.1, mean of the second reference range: 1.11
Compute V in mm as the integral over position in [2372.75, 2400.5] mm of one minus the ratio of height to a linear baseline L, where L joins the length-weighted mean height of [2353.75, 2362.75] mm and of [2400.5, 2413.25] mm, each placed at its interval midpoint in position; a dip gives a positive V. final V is 8.8 mm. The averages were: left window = 1.09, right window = 1.01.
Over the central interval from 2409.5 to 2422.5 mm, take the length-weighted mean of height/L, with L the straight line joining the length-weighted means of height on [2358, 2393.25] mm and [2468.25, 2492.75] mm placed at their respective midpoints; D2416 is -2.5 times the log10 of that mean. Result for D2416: -0.15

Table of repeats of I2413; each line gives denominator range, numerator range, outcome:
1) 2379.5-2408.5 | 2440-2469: 1.43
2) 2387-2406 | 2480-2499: 1.42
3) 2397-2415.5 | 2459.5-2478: 1.14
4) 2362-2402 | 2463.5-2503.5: 1.42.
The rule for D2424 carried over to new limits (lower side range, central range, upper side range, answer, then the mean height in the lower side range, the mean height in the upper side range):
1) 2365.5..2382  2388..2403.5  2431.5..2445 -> 0.197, 0.835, 1.12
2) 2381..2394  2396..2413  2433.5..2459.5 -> -0.239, 0.636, 1.11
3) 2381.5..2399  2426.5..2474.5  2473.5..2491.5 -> -0.137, 0.678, 1.15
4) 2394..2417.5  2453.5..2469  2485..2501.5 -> -0.044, 0.97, 1.11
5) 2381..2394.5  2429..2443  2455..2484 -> -0.198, 0.64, 1.13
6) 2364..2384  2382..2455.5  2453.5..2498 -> -0.025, 0.829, 1.13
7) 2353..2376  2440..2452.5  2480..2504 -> -0.035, 1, 1.12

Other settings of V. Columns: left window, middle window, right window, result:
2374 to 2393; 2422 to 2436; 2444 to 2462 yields -2.3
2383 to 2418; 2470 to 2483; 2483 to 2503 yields -0.9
